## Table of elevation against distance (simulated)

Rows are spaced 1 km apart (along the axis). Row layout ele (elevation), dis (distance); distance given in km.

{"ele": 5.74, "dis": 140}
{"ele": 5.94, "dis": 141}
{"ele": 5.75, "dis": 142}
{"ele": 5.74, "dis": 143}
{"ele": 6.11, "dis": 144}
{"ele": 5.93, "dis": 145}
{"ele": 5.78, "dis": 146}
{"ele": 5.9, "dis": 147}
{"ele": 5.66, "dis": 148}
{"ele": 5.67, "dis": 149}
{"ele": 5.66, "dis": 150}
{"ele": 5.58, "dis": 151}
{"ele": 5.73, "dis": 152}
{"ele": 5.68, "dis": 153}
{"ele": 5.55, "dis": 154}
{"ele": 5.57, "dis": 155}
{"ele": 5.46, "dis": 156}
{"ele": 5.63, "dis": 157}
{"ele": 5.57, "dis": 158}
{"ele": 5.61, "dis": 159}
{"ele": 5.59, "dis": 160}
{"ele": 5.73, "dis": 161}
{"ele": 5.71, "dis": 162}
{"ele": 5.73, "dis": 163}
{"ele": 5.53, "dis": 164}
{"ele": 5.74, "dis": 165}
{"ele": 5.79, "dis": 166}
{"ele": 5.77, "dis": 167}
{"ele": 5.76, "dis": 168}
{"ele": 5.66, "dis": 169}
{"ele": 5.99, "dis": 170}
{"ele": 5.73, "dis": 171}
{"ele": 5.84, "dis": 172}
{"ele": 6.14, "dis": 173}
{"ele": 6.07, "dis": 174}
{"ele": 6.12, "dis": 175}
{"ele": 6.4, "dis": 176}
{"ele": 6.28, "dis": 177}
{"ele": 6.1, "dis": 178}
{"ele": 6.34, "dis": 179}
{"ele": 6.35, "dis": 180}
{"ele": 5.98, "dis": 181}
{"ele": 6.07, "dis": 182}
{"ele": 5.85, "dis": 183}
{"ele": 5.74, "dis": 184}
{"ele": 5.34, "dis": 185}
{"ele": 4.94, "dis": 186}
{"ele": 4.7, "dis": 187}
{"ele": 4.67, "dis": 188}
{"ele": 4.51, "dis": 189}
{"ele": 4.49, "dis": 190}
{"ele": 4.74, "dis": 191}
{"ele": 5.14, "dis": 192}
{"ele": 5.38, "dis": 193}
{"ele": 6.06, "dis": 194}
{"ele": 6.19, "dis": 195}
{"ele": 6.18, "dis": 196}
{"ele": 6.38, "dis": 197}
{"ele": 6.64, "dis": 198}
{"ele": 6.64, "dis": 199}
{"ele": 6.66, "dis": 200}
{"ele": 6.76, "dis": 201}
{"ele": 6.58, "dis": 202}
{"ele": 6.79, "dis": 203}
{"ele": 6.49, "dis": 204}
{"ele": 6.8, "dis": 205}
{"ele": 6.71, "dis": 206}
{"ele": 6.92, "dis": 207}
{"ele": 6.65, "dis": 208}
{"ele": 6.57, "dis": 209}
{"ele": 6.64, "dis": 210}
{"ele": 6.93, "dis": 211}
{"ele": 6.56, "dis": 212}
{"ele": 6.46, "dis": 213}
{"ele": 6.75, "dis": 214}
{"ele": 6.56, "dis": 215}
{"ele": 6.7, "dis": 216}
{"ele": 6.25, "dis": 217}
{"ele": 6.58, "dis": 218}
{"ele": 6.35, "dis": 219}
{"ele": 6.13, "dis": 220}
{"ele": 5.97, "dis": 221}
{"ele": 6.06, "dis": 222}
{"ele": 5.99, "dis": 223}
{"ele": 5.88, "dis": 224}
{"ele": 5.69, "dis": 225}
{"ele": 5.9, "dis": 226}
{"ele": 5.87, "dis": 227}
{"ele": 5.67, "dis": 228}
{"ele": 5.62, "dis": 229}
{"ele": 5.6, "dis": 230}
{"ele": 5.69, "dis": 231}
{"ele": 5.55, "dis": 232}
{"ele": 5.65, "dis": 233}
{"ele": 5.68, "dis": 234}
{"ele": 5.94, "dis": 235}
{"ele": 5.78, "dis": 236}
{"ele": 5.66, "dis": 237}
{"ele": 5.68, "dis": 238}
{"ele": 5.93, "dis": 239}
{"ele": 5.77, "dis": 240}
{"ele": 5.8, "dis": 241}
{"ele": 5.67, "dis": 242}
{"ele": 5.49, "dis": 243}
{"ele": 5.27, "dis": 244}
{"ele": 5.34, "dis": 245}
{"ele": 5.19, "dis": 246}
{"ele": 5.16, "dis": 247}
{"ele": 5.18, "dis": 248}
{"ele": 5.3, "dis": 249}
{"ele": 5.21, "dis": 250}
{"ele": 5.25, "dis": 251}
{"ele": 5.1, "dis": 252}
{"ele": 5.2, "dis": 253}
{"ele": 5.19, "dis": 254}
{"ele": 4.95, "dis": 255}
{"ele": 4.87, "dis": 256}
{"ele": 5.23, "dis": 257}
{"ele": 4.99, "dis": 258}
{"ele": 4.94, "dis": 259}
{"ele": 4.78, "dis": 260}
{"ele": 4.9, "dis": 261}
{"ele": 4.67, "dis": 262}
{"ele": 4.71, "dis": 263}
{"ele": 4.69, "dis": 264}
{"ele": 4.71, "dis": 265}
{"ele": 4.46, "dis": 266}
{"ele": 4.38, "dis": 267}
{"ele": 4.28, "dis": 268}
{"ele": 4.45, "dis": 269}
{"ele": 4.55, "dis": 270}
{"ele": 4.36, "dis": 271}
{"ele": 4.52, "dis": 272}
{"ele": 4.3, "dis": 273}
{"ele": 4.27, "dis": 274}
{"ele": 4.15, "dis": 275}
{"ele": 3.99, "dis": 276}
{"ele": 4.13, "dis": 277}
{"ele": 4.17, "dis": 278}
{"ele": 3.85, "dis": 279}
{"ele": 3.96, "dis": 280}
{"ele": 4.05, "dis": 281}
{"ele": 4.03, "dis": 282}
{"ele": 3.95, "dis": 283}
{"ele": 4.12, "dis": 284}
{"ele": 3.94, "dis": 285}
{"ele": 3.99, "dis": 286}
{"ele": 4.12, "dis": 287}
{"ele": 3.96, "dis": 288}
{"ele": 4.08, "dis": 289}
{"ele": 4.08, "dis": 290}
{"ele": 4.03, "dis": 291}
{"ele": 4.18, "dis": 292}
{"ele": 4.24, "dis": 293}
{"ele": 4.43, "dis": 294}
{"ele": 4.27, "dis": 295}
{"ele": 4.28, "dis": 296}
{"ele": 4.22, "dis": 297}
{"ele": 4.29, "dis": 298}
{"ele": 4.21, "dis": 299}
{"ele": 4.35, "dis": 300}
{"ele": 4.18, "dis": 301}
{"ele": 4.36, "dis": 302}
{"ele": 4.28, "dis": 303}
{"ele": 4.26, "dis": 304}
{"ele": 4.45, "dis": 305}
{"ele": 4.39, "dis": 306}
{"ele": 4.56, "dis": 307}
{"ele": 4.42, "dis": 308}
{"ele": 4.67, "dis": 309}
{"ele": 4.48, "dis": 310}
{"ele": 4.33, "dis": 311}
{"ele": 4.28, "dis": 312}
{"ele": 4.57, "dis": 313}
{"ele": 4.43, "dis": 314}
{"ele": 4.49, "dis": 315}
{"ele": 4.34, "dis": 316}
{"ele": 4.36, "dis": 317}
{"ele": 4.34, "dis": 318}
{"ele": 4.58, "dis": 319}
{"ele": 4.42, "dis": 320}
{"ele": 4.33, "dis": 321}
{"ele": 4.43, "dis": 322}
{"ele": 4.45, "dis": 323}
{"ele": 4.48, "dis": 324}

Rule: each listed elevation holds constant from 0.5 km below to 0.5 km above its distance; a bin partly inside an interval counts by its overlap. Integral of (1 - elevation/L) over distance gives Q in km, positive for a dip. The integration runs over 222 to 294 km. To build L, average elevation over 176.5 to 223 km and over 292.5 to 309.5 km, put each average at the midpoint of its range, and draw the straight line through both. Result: 3.0 km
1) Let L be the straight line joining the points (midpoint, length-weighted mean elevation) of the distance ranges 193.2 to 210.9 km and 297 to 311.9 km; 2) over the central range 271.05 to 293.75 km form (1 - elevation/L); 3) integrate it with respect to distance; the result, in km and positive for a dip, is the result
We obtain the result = 3.4 km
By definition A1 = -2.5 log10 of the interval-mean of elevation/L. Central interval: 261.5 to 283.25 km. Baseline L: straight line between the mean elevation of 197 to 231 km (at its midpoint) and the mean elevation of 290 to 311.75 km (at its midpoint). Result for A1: 0.16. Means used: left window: 6.36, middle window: 4.31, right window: 4.32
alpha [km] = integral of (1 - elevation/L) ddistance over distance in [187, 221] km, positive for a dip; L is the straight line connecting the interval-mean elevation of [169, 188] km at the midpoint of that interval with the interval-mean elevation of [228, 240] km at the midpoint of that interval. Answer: -2.5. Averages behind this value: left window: 5.85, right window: 5.71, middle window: 6.21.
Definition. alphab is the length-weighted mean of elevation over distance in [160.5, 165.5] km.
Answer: 5.69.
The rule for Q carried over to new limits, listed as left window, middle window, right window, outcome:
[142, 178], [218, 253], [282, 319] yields -4.8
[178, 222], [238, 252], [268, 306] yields -0.8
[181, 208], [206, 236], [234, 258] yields -2.7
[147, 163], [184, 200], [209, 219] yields 1.9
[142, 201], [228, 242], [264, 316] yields -2.1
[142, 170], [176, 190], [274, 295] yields -0.6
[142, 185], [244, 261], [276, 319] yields -1.2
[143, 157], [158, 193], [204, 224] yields 2.1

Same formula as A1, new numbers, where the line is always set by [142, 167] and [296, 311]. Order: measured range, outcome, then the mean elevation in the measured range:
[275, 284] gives 0.14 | 4.03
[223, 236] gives -0.14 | 5.74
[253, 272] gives 0.00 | 4.74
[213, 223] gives -0.23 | 6.36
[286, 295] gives 0.09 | 4.14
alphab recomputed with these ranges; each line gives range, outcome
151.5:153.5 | 5.71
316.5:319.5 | 4.43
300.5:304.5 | 4.27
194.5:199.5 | 6.41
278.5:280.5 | 3.91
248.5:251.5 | 5.25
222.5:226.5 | 5.87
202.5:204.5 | 6.64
